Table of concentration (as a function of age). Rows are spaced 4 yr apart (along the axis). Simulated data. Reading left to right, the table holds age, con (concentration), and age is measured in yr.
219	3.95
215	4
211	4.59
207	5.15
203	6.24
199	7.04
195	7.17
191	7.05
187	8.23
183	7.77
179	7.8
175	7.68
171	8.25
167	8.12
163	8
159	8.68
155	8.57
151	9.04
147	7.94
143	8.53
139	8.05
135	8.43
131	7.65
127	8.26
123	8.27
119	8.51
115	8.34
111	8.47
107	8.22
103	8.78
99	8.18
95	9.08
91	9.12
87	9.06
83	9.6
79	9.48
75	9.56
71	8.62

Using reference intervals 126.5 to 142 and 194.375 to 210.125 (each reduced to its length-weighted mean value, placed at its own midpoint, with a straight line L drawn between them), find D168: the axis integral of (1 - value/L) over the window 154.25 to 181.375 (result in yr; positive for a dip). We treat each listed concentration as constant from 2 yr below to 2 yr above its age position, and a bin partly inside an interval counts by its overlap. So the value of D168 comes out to -3.6 yr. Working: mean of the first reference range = 8.11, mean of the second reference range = 6.2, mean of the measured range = 8.13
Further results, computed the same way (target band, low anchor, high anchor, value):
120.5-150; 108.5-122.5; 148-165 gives 1.0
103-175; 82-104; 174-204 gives -1.0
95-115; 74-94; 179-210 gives 0.9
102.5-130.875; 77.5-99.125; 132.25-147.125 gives 1.0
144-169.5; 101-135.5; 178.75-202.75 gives -1.8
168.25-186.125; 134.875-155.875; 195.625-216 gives -2.5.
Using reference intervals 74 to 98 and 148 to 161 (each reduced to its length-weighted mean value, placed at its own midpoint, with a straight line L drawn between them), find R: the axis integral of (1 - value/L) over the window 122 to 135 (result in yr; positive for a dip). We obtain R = 1.2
